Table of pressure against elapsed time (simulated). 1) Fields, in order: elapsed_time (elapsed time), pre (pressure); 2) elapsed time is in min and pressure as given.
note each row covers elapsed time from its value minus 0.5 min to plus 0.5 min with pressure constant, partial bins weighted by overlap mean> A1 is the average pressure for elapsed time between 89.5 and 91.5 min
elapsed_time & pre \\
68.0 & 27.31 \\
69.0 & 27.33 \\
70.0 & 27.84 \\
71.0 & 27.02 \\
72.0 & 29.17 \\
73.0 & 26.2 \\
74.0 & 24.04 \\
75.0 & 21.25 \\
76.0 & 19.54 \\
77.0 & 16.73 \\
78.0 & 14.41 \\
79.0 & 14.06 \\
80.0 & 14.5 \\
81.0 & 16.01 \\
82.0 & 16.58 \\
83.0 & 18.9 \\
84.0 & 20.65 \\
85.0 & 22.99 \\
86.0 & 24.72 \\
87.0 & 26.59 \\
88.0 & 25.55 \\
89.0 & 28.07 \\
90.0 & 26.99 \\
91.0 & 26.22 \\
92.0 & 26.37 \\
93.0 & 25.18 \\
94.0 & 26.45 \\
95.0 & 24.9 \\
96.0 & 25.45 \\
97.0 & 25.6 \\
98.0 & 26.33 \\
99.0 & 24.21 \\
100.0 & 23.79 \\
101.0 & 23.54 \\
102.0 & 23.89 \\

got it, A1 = 26.6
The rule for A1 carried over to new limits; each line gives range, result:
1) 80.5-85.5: 19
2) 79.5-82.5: 15.7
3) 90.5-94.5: 26.1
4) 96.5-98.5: 26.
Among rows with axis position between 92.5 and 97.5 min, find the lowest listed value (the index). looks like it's 24.9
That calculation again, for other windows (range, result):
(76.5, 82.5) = 14.06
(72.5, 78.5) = 14.41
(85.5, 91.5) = 24.72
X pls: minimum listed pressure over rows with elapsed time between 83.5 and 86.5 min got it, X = 20.65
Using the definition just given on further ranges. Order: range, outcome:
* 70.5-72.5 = 27.02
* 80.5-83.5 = 16.01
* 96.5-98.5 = 25.6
